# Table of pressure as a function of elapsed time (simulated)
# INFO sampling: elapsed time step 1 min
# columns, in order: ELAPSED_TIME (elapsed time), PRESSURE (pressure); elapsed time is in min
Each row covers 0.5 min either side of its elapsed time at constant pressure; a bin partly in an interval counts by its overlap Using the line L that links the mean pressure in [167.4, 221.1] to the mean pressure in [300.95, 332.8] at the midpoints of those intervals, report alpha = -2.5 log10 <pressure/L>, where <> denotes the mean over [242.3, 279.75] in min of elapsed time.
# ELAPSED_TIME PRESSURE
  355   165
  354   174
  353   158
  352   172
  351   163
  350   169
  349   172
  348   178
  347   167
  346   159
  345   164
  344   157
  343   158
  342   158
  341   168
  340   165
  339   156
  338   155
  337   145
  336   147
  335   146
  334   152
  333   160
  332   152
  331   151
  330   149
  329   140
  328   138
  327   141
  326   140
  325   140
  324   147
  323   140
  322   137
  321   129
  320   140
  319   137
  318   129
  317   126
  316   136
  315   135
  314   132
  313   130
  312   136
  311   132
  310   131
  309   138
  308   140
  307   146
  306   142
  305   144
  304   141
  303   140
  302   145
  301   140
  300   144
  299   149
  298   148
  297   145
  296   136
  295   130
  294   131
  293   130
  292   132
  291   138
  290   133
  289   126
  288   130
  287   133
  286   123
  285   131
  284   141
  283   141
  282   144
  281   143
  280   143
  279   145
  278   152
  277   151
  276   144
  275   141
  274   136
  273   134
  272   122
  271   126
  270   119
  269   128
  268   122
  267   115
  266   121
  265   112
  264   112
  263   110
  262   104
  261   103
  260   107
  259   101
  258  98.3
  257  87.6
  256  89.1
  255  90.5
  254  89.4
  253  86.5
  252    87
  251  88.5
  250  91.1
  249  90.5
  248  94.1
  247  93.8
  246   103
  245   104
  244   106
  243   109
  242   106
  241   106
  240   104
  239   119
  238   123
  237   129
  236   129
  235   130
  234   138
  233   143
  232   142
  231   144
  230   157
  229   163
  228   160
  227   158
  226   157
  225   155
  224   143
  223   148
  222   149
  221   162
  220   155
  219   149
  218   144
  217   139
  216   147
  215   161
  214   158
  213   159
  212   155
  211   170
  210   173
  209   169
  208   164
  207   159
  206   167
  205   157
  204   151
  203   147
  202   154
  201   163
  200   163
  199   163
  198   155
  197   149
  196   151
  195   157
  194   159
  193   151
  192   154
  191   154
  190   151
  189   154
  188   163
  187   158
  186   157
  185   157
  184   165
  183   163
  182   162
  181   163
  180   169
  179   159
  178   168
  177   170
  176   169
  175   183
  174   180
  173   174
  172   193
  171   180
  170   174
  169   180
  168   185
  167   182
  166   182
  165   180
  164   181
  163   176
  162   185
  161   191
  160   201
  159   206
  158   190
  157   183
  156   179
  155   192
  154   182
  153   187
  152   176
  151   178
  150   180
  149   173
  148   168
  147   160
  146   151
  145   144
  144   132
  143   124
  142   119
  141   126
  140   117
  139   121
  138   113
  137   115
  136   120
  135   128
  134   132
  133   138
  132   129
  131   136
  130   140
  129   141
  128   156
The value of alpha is 0.32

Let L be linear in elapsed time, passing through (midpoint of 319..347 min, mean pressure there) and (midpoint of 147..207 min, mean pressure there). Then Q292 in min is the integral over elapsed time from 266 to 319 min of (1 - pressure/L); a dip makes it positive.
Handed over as 6.5 min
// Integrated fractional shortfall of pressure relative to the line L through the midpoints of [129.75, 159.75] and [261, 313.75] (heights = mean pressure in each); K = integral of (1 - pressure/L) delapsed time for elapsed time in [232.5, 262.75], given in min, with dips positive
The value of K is 7.4 min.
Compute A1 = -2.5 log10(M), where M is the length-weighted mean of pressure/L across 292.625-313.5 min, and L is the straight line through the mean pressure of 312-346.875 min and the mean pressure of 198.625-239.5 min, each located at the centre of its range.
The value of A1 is 0.06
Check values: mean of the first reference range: 152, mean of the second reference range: 146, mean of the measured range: 139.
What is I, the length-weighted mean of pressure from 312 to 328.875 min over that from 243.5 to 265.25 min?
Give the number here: 1.4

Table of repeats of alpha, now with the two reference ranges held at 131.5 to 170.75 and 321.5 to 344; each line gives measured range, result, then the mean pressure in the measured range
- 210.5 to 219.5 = 0.02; 154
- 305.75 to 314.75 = 0.11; 136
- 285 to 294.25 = 0.17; 131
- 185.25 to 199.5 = 0.02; 155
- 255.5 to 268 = 0.41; 106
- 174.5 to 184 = -0.05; 167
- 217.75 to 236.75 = 0.06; 149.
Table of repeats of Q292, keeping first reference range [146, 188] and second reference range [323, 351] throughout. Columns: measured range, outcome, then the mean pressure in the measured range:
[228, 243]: 3.3 min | 131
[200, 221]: 1.6 min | 157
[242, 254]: 5.1 min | 95.9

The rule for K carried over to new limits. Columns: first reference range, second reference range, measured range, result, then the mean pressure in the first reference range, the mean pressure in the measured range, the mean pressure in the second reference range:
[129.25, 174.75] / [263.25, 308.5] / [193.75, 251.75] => 2.89 min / 162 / 141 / 135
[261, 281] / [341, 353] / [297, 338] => 2.56 min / 128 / 141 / 165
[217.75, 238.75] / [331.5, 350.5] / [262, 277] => 2.63 min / 146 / 125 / 159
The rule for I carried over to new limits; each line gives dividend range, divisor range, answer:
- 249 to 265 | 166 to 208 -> 0.59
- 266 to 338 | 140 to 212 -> 0.83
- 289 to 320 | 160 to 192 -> 0.80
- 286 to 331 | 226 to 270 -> 1.20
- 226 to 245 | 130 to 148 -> 1.00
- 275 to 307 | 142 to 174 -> 0.79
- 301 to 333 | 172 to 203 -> 0.86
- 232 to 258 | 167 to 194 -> 0.64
